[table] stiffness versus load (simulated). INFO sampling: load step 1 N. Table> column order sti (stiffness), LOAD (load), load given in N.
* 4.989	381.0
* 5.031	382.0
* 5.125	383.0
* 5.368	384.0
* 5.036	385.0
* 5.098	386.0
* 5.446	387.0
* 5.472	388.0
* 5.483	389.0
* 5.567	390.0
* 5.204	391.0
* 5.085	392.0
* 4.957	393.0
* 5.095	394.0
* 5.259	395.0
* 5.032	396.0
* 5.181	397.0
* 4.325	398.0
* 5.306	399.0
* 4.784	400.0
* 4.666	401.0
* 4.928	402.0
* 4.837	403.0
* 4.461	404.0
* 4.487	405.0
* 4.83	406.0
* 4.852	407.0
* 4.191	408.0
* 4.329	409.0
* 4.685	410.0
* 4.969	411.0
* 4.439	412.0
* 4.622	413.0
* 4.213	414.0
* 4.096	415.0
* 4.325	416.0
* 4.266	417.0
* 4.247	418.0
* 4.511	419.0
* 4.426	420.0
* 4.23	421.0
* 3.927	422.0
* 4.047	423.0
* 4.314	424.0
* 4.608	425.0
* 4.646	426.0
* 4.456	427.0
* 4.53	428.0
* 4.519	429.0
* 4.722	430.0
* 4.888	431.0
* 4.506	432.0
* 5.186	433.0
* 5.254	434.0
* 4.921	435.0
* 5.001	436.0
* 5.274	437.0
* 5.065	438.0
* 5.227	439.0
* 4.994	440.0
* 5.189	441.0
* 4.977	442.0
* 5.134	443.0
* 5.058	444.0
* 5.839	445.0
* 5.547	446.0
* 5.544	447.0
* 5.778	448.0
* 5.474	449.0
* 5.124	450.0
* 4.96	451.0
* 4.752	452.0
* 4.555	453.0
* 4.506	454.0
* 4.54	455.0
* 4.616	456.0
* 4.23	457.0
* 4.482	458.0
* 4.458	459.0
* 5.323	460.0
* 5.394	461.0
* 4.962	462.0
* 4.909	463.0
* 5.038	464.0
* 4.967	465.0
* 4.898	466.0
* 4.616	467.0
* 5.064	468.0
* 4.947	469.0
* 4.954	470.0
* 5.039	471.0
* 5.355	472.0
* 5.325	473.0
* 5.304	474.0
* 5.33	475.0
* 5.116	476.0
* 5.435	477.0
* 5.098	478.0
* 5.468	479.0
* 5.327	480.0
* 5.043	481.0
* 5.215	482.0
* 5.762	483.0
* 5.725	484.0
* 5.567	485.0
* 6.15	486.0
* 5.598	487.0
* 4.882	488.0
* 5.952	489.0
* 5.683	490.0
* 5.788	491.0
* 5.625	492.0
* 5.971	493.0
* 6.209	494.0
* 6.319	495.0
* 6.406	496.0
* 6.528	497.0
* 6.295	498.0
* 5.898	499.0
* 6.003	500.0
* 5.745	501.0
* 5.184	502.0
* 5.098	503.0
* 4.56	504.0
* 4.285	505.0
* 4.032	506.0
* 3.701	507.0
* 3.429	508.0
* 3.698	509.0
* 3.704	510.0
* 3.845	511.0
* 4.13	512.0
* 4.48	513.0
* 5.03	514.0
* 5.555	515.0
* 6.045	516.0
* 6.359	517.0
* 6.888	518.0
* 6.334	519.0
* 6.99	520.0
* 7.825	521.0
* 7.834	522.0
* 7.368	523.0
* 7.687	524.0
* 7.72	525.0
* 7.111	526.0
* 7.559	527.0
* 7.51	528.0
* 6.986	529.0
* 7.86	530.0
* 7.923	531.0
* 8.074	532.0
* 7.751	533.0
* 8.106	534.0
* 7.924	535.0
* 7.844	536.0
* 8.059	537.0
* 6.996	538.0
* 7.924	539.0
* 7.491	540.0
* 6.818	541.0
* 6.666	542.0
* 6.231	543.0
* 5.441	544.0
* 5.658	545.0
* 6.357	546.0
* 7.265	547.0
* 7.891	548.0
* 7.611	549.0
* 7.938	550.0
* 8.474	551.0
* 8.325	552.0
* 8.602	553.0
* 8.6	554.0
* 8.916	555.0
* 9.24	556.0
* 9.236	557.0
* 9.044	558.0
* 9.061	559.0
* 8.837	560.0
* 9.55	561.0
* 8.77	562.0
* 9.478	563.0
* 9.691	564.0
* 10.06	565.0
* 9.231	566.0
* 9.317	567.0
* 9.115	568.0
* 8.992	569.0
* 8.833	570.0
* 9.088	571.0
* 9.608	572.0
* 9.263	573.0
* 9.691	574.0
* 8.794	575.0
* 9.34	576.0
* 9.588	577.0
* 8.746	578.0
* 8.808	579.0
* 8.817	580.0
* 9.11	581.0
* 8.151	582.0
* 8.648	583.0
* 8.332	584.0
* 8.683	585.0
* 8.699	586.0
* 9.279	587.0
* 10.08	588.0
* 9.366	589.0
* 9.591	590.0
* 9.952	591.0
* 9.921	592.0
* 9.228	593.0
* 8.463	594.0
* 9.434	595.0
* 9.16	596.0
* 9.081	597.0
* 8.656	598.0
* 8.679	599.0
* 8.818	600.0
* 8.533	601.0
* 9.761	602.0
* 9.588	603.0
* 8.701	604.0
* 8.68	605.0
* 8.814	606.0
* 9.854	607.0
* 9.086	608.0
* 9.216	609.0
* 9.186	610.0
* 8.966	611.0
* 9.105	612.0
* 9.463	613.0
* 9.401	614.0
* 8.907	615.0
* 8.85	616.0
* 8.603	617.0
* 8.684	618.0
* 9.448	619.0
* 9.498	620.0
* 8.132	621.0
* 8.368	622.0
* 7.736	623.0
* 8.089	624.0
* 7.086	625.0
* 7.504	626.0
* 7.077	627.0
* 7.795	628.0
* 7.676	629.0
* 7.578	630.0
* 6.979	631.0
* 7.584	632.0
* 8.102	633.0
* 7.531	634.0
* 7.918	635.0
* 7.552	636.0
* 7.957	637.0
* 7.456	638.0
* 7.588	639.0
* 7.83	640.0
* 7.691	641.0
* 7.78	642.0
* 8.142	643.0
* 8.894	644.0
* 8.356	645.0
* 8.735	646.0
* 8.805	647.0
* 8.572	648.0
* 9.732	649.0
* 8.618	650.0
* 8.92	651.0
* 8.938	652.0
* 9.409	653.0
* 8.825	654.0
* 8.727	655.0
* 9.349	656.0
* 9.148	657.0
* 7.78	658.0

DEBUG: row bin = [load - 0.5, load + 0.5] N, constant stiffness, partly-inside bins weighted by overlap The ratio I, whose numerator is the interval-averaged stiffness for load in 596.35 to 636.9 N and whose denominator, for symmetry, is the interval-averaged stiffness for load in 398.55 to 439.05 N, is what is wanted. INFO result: 1.84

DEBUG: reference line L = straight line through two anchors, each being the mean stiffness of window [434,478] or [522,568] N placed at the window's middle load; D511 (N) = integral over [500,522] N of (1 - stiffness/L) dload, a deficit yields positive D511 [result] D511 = 5.5 N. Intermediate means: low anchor 5.05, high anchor 8.01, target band 5.17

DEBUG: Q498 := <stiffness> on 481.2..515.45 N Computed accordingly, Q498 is 5.23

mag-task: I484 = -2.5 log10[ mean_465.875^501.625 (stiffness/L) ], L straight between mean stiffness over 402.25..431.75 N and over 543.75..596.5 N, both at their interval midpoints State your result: 0.15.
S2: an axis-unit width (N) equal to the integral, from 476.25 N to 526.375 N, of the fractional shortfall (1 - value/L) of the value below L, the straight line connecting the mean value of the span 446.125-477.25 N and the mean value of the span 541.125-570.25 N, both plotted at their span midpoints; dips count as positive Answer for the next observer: 5.9 N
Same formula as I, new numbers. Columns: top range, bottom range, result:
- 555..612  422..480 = 1.84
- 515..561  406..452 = 1.59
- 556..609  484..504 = 1.58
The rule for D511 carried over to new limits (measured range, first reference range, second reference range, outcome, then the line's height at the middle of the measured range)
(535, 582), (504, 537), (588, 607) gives -4.3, 7.72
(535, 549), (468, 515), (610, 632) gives -1.3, 6.44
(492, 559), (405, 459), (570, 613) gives 6.1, 7.3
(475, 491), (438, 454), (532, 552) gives 1.4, 6.01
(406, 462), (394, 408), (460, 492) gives 3.0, 5.03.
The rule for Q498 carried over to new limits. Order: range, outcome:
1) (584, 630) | 8.84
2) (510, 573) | 7.68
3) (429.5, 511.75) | 5.14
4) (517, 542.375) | 7.47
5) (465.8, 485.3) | 5.23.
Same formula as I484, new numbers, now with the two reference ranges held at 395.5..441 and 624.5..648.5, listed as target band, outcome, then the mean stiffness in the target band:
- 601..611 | -0.23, 9.16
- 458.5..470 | 0.08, 4.96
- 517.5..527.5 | -0.19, 7.33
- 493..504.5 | 0.00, 5.85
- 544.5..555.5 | -0.18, 7.79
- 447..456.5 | 0.04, 4.96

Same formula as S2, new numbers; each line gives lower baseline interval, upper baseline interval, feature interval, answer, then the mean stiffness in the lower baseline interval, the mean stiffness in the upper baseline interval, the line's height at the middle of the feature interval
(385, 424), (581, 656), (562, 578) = -3.2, 4.73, 8.63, 7.75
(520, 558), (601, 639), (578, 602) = -2.6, 7.65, 8.42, 8.14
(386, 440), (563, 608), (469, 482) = 2.3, 4.76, 9.15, 6.35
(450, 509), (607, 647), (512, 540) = -4.3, 5.19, 8.27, 6.16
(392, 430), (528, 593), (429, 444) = 0.7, 4.59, 8.49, 5.26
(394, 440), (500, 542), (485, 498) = -0.1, 4.67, 6.33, 5.86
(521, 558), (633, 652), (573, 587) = -1.8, 7.66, 8.24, 7.89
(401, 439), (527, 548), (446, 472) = 2.5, 4.6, 7.27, 5.48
